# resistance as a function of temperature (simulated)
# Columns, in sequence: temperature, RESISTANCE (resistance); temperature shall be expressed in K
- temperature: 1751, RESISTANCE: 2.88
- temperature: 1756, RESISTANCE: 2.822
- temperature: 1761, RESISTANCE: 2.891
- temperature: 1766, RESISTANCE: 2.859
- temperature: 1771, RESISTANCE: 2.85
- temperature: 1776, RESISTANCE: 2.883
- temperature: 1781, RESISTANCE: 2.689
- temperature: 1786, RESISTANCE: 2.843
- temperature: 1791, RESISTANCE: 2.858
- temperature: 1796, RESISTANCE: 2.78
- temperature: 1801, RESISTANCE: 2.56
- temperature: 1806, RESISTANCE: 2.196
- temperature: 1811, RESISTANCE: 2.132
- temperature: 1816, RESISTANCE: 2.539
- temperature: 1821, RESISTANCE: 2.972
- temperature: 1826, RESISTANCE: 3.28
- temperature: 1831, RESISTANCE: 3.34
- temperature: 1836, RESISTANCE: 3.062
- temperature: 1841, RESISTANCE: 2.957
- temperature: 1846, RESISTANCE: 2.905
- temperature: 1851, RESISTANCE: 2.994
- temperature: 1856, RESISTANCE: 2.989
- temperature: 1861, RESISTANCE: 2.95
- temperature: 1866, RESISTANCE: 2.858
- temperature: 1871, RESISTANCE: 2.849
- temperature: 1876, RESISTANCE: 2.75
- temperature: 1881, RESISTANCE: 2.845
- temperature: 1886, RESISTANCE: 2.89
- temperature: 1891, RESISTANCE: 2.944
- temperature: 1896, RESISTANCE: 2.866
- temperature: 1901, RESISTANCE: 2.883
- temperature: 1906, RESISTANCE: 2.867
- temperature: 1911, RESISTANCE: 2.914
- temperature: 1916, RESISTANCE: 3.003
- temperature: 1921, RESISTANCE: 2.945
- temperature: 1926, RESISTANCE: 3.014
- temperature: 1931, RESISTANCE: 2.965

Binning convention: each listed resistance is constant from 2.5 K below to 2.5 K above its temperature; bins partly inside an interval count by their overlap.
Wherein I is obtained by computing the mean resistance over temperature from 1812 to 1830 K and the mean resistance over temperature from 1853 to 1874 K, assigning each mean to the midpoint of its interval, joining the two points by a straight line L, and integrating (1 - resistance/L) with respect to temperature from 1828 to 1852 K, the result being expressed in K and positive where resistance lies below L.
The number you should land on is -1.3 K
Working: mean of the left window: 2.9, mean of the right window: 2.91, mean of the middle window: 3.06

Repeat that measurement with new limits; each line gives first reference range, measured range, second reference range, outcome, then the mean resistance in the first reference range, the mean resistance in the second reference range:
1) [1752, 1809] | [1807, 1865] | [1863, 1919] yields -1.75 K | 2.75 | 2.88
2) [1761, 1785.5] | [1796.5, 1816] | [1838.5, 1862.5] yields 3.43 K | 2.83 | 2.96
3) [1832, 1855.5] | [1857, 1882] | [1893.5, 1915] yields 0.82 K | 3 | 2.89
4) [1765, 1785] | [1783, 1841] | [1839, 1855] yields 2.11 K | 2.82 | 2.96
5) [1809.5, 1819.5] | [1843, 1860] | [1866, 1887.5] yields -1.88 K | 2.42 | 2.83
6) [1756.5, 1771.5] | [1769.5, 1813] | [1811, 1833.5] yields 3.75 K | 2.86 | 2.93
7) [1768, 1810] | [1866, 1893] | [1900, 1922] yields 0.08 K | 2.69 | 2.92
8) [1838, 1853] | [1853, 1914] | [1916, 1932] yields 1.67 K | 2.95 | 2.98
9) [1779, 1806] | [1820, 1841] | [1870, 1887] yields -3.04 K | 2.7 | 2.83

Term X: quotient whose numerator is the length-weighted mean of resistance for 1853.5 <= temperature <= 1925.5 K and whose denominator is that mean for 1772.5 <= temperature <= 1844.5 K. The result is 1.0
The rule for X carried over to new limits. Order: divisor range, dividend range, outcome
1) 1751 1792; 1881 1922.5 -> 1.02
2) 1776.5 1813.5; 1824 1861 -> 1.18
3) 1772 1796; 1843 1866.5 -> 1.05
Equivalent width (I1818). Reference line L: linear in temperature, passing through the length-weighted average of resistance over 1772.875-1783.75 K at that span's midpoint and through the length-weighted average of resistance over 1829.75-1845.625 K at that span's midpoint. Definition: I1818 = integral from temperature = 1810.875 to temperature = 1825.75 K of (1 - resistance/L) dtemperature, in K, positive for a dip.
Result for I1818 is 1.3 K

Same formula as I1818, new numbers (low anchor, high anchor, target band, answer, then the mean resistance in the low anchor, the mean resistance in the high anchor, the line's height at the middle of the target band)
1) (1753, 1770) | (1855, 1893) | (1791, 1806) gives 1.3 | 2.86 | 2.88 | 2.86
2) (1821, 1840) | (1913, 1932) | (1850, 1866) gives 0.8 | 3.17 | 2.98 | 3.12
